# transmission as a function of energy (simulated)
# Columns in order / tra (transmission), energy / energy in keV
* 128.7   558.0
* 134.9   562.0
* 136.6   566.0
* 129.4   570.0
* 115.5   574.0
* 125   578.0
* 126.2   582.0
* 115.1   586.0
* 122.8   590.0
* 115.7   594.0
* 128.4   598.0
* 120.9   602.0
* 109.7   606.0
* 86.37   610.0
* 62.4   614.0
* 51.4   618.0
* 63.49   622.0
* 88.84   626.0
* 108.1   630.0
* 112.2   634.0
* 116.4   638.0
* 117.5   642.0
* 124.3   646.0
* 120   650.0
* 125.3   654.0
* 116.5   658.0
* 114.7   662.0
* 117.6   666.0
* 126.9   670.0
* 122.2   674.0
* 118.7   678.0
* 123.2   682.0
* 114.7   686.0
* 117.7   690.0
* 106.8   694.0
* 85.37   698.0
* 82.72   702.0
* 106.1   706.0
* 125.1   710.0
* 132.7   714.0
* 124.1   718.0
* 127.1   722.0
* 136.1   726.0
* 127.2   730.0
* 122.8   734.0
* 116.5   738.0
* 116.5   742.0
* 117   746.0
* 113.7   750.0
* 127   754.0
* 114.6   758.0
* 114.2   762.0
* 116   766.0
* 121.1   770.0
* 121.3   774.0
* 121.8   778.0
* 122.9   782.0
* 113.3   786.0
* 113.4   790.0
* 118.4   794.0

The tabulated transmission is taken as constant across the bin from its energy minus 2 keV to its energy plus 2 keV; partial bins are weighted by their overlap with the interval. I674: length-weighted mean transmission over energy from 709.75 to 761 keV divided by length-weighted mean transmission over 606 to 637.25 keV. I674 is 1.4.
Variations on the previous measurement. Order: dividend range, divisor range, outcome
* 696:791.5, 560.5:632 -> 1.09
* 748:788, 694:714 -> 1.14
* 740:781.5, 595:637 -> 1.26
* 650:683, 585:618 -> 1.16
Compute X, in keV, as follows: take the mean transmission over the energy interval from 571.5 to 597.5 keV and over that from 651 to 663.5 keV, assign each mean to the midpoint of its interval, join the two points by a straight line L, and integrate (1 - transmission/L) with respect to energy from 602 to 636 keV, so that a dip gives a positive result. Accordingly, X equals 9.2 keV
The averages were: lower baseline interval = 121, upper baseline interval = 119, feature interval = 87.4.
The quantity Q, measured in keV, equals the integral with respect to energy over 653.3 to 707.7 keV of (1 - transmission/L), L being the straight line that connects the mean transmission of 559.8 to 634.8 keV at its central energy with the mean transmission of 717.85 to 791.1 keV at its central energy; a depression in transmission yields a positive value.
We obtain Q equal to 0.9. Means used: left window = 108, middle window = 112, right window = 120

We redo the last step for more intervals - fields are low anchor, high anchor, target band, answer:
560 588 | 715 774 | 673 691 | 0.6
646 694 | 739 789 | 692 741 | 1.1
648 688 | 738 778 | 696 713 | 2.5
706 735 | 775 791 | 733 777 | 1.4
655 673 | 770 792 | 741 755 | 0.1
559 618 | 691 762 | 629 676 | -1.4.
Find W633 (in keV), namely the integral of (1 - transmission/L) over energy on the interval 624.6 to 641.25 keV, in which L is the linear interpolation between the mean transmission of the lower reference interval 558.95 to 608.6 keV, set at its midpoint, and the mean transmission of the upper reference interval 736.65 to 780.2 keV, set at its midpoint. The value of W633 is 1.9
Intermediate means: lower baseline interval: 123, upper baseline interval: 118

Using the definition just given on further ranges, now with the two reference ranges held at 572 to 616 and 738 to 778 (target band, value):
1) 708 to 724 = -1.5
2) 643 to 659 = -1.1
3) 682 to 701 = 1.4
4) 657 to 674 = -0.7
